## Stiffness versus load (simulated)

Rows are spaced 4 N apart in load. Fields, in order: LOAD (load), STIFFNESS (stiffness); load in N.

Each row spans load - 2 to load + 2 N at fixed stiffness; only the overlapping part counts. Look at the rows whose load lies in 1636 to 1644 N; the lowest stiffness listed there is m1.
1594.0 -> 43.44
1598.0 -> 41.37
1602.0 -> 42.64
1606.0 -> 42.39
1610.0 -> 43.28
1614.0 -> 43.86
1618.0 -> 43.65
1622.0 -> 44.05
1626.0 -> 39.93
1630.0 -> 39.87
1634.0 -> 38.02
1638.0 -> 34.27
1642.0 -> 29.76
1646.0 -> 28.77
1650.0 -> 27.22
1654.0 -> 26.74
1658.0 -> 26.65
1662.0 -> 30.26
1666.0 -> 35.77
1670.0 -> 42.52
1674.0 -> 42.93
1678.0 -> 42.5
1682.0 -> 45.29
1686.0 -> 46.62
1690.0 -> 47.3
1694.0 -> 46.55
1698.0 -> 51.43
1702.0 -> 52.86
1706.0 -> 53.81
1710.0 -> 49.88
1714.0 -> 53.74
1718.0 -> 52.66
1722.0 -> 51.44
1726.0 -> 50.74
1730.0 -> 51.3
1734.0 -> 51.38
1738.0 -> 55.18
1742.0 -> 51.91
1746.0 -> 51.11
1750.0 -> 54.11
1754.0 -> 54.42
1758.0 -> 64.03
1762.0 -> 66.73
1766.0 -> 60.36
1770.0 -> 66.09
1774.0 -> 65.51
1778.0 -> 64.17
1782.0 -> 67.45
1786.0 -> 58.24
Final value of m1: 29.76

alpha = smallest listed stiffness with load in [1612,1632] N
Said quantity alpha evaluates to 39.87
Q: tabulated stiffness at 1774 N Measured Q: 65.51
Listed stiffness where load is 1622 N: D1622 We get 44.05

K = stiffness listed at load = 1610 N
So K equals 43.28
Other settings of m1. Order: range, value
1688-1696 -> 46.55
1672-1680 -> 42.5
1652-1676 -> 26.65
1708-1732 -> 49.88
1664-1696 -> 35.77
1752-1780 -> 54.42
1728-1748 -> 51.11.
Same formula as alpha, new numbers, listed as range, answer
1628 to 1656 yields 26.74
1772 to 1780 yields 64.17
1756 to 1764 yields 64.03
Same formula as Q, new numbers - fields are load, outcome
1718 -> 52.66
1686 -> 46.62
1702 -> 52.86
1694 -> 46.55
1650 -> 27.22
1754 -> 54.42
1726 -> 50.74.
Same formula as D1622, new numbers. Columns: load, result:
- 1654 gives 26.74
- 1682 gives 45.29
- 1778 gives 64.17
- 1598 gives 41.37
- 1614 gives 43.86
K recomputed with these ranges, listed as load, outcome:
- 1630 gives 39.87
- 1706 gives 53.81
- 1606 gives 42.39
